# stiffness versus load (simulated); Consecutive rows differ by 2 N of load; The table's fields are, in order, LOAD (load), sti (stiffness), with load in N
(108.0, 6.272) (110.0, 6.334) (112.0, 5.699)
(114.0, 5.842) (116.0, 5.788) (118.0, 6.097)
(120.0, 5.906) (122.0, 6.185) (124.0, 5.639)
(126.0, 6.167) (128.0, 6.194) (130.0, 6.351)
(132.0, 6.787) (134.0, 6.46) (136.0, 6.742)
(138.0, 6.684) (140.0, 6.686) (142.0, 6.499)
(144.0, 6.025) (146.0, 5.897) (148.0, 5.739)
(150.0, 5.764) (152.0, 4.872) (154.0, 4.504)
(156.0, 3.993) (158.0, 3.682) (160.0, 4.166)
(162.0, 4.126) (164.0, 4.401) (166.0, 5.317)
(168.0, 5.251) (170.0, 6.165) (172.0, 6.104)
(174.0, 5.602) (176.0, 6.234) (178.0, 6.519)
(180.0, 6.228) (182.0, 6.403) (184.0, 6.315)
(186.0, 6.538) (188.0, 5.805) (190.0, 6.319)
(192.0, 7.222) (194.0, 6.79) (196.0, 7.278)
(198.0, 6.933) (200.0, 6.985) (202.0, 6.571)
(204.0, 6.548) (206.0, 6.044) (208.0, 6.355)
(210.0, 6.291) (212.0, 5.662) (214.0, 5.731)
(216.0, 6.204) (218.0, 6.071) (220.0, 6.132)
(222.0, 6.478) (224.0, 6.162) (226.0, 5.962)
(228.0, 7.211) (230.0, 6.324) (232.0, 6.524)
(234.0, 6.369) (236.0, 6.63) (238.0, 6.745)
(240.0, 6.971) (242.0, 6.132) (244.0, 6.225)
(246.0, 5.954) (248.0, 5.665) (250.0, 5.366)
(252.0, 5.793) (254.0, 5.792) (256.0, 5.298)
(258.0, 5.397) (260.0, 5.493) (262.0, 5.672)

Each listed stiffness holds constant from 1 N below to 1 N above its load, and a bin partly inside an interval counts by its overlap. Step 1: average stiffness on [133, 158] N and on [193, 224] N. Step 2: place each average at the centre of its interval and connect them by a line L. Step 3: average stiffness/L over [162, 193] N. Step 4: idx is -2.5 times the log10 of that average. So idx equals 0.02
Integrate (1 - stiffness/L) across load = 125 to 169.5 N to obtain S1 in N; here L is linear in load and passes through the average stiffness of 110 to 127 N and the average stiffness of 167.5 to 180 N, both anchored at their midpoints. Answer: 3.1 N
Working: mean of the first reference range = 5.94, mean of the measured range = 5.57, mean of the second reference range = 6.03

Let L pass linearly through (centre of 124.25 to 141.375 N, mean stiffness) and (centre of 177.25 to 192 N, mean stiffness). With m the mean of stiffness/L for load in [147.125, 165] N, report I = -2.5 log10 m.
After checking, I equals 0.37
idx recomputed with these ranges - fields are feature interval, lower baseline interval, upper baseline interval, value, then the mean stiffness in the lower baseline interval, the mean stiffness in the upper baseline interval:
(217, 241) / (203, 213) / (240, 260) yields -0.08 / 6.18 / 5.79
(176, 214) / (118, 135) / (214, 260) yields -0.05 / 6.2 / 6.13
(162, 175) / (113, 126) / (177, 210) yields 0.18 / 5.93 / 6.55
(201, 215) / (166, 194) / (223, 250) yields 0.02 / 6.2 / 6.34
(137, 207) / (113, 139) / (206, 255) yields 0.06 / 6.22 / 6.19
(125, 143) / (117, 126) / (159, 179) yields -0.12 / 5.98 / 5.39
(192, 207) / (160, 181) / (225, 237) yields -0.13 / 5.53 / 6.5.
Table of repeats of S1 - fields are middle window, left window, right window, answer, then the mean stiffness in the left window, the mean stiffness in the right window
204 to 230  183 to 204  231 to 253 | 1.0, 6.67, 6.22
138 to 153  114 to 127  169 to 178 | 0.1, 5.95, 6.08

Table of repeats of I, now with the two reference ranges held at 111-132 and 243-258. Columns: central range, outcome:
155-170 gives 0.289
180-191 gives -0.072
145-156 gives 0.140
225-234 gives -0.130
